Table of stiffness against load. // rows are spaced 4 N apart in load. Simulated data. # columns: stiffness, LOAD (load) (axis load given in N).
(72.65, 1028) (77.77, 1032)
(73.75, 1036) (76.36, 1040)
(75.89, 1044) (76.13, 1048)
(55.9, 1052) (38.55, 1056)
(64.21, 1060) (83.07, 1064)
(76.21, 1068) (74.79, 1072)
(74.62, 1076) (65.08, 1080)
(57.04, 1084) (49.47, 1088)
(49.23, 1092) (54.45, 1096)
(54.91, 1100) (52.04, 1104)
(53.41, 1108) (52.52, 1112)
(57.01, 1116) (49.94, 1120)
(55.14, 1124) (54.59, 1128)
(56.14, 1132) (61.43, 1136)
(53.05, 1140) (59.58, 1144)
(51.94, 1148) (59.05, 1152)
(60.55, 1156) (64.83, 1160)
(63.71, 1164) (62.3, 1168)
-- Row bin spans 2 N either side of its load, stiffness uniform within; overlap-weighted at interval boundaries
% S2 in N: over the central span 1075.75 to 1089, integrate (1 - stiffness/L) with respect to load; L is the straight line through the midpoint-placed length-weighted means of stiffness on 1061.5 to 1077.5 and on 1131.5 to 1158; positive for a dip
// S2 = 2.3 N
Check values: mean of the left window 76.8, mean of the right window 57.5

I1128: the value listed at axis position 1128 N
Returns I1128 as 54.59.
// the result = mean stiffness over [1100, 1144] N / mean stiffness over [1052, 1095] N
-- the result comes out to 0.9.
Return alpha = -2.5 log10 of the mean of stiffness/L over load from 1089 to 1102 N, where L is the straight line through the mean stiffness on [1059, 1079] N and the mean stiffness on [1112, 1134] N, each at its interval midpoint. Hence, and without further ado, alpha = 0.22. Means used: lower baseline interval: 74.6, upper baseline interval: 54.4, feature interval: 52.6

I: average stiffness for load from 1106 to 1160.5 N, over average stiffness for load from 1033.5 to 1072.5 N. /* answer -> 0.8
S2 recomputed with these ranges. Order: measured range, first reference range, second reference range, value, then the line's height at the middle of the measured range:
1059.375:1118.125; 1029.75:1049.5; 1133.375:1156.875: 5.6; 67.3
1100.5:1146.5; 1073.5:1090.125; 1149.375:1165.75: 5.1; 61.7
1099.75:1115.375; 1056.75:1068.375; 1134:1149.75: 2.3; 62.6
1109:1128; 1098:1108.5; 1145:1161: 0.5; 55.1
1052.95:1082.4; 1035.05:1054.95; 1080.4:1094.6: -3.3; 61.2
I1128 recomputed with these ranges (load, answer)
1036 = 73.75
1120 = 49.94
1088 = 49.47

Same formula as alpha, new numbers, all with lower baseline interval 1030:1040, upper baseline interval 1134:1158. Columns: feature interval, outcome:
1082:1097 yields 0.265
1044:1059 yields 0.220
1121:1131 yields 0.120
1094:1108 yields 0.206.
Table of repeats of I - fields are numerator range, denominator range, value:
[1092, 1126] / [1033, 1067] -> 0.78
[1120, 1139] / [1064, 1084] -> 0.77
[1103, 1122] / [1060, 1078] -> 0.70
